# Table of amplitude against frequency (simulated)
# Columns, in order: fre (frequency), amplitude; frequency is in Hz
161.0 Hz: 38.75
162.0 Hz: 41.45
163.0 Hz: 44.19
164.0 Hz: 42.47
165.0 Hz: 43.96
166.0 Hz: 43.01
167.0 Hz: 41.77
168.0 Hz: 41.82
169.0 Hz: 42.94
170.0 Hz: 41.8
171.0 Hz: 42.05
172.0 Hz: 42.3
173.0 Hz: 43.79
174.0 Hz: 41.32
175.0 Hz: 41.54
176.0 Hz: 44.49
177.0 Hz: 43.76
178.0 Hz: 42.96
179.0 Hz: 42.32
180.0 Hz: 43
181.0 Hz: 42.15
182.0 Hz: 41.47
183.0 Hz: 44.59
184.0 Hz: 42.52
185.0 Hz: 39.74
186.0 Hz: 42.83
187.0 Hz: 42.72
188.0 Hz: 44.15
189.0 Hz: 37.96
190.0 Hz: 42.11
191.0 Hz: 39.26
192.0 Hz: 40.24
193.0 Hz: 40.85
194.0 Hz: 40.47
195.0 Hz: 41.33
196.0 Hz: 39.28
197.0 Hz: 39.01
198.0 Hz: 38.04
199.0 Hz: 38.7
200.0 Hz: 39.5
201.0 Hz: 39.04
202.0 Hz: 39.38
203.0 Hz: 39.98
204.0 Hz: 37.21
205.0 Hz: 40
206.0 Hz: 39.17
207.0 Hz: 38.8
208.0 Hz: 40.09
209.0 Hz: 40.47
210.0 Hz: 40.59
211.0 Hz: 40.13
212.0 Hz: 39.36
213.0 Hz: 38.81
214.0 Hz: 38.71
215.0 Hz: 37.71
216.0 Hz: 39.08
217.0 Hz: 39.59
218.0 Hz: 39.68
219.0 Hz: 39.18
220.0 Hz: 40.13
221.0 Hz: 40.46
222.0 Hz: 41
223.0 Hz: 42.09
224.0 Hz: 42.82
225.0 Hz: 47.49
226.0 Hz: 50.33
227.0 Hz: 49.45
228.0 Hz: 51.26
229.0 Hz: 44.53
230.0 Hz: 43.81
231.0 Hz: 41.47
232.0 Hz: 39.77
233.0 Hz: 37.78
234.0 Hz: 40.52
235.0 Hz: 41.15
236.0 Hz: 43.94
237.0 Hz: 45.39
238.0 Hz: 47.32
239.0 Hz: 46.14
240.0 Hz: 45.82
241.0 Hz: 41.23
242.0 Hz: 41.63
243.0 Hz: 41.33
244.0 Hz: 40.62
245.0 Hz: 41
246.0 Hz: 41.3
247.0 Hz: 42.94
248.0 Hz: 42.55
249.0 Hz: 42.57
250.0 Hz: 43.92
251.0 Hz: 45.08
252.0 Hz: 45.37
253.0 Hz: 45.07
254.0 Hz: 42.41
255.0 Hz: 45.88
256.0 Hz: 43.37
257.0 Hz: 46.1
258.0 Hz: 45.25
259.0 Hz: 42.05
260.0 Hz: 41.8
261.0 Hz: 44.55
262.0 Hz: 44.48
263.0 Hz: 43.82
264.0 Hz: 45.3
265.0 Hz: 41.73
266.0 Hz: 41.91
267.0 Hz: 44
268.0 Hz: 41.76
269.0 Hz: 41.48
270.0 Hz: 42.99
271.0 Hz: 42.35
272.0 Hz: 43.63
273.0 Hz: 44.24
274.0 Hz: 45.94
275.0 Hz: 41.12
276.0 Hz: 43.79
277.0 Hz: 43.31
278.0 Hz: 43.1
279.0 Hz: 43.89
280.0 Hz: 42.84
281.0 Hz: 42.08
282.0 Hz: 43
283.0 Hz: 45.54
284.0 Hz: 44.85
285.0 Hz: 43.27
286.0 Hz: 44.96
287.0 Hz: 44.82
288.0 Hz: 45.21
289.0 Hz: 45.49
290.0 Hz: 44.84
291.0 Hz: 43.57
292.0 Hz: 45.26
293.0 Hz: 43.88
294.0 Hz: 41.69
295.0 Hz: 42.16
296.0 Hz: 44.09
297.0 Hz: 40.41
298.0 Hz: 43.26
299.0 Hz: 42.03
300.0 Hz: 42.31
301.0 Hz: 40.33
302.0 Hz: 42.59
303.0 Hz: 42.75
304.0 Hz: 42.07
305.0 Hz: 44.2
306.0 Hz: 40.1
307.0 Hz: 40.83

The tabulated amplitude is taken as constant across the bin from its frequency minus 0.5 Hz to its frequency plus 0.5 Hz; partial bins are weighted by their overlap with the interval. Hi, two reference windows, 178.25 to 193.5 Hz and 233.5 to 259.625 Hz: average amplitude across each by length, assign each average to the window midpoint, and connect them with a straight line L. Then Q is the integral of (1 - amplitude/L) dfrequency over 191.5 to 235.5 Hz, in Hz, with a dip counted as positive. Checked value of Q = 1.7 Hz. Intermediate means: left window 41.7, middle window 40.9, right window 43.5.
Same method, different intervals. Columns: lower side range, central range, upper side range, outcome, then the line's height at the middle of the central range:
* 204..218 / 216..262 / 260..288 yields -2.3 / 41.2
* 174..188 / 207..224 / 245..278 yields 1.2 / 43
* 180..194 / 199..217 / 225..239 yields 1.5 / 43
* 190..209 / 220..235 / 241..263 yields -0.7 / 41.5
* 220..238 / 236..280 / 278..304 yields 0.1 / 43.6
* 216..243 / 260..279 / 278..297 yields 0.1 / 43.6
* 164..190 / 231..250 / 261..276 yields 0.3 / 43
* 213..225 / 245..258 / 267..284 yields -0.6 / 42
